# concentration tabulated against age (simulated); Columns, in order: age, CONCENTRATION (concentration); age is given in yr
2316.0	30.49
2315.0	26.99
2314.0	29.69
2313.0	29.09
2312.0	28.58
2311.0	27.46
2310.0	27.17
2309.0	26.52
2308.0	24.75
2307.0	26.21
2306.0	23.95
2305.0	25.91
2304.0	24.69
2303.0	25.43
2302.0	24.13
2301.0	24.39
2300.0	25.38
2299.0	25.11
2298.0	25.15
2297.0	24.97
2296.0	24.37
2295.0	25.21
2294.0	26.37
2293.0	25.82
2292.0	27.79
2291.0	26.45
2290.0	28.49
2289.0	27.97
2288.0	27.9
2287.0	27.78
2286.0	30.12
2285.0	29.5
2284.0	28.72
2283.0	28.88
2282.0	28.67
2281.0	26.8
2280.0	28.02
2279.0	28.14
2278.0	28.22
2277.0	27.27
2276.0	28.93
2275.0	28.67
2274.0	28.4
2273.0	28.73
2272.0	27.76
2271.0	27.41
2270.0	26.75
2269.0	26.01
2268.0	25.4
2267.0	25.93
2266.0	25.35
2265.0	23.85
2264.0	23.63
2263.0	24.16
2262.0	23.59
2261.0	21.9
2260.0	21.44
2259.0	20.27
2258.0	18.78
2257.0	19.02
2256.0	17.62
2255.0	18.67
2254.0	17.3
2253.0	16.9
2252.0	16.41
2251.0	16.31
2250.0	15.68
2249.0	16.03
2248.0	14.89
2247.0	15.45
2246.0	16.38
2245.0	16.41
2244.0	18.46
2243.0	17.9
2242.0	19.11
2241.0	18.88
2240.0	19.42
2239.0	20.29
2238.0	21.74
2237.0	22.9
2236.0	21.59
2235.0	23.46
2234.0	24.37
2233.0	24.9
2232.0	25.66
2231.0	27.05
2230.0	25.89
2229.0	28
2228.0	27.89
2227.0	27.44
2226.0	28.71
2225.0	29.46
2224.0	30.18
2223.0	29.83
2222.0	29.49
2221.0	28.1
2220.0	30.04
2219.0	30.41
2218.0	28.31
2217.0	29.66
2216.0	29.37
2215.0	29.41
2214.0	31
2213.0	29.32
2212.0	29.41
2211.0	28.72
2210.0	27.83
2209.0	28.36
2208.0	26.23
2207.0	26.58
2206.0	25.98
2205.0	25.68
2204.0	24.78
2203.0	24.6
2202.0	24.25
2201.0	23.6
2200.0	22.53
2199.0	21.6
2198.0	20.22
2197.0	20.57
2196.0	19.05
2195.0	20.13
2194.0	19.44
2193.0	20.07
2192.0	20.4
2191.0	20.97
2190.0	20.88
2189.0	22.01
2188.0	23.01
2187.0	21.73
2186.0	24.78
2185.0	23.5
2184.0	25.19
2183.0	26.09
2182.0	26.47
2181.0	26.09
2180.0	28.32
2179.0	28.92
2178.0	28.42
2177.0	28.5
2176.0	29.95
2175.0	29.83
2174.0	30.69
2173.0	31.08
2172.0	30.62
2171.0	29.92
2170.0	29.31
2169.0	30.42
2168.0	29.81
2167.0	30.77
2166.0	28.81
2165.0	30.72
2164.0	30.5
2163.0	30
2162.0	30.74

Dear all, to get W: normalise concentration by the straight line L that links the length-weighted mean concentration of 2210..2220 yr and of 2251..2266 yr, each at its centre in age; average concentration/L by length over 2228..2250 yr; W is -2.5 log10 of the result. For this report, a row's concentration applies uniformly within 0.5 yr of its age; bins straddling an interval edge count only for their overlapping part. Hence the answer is 0.17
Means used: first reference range 29.5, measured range 20.9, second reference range 20.3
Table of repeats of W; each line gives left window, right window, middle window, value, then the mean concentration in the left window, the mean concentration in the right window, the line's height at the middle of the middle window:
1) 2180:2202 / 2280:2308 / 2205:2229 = -0.22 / 22.5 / 26.5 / 23.5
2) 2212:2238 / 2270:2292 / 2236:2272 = 0.34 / 27.6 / 28.2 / 27.9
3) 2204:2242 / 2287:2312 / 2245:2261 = 0.45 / 26.7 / 26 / 26.4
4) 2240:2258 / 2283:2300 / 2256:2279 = -0.16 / 17.3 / 27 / 21.5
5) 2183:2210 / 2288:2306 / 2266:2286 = -0.11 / 23.1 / 25.8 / 25.2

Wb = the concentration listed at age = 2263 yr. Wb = 24.16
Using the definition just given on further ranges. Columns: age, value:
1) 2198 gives 20.22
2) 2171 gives 29.92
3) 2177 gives 28.5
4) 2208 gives 26.23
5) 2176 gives 29.95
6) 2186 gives 24.78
